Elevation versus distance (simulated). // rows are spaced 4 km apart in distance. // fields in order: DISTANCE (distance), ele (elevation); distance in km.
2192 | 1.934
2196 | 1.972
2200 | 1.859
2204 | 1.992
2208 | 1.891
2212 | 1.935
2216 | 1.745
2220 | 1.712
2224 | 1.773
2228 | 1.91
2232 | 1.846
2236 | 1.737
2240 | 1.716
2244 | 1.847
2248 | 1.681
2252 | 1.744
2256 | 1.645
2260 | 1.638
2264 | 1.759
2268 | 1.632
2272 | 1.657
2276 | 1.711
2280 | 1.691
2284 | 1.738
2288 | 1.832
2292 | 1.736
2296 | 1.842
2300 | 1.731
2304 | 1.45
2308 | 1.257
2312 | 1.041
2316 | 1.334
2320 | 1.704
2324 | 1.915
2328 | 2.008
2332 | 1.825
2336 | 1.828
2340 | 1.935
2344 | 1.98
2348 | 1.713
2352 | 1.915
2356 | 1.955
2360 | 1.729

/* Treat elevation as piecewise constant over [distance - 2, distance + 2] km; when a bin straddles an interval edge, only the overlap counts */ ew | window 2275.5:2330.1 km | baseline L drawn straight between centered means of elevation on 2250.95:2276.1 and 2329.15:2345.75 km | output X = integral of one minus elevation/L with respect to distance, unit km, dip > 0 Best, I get 4.6 km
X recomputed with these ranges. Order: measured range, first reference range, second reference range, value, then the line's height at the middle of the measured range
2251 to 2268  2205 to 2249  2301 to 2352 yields 0.8 km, 1.76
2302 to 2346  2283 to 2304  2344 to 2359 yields 3.7 km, 1.81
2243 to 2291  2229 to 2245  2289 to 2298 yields 2.1 km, 1.79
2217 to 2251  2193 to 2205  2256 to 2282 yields 0.6 km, 1.81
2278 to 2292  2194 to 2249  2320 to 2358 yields 0.8 km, 1.86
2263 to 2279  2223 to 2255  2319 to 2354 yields 1.1 km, 1.81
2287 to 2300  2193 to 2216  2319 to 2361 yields 0.7 km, 1.89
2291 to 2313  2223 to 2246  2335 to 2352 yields 3.9 km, 1.85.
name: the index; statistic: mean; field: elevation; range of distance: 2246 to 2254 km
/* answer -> 1.71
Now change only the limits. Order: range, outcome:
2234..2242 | 1.73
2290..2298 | 1.79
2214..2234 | 1.8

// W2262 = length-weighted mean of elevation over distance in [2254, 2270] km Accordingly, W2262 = 1.67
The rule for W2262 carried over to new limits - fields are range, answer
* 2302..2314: 1.25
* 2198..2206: 1.93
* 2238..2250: 1.75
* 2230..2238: 1.79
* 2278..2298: 1.77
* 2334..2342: 1.88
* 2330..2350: 1.86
